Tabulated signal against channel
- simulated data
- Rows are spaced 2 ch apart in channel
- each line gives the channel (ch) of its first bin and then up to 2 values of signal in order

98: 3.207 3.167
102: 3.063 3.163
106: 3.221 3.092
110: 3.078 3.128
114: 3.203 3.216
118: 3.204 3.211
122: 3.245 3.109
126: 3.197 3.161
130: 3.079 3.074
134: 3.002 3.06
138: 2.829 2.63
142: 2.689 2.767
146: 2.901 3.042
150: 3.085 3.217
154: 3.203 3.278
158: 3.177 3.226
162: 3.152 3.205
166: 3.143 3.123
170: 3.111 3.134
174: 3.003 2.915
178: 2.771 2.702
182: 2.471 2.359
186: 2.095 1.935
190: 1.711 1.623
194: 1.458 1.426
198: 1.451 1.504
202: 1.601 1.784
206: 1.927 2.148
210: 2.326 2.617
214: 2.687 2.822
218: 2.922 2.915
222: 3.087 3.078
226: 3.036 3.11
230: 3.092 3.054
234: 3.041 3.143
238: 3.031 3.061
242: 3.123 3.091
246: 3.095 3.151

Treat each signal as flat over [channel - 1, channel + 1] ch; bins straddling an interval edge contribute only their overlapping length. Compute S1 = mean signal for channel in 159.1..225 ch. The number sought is 2.47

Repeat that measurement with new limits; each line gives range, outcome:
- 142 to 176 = 3.09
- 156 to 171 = 3.17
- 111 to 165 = 3.08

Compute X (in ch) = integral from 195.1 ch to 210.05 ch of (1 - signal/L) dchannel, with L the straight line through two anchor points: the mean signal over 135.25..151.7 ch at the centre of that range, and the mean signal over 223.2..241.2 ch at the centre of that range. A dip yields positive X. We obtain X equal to 6.3 ch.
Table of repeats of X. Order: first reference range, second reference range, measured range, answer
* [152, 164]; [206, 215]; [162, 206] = 8.1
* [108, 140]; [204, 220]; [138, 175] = -2.4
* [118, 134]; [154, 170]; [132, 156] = 1.5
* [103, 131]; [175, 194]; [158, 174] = -4.2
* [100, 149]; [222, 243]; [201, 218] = 4.4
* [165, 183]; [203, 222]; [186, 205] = 7.4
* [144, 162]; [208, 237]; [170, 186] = 1.6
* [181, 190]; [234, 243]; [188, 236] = 5.2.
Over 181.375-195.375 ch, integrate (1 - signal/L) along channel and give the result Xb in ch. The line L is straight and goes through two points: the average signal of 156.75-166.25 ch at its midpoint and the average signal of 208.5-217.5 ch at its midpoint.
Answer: 4.7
